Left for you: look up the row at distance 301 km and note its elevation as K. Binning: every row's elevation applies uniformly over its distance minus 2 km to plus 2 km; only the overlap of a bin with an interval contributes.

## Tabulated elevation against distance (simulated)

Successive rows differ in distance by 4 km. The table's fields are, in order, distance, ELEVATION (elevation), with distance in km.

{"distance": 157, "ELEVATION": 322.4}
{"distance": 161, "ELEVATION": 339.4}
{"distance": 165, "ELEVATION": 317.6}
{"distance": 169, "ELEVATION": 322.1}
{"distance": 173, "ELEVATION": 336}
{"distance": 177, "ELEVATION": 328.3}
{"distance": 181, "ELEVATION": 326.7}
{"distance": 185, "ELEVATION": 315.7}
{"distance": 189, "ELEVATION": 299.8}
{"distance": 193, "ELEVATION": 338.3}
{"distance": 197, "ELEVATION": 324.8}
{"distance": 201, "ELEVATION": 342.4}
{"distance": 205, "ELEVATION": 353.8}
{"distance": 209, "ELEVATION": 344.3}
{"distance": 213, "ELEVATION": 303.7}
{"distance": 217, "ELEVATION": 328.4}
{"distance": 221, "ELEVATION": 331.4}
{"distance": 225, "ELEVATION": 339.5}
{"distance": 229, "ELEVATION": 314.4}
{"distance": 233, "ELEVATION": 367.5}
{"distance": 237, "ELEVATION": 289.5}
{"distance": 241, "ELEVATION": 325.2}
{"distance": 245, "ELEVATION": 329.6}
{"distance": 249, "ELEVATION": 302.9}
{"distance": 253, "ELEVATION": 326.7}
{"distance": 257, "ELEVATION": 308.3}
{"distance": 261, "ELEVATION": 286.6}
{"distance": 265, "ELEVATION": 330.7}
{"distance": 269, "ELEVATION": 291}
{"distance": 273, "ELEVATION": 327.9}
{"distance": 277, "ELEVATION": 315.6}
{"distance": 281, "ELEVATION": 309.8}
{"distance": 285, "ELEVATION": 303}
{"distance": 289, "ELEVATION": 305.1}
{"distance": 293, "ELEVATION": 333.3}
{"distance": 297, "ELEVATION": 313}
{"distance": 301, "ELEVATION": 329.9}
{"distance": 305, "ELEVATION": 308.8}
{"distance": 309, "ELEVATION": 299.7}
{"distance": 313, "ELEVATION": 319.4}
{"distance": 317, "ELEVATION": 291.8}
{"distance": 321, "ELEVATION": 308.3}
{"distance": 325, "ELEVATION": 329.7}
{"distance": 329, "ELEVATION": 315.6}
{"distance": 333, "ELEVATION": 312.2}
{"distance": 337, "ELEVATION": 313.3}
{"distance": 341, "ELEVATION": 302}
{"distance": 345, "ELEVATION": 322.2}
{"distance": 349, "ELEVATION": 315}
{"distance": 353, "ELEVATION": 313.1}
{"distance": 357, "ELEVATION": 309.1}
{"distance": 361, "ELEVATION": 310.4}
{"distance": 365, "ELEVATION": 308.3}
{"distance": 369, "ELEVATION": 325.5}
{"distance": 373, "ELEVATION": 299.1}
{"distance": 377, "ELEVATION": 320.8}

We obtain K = 329.9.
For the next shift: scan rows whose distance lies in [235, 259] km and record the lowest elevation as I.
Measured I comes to 289.5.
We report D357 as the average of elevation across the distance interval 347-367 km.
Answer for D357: 311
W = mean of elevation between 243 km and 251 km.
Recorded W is 316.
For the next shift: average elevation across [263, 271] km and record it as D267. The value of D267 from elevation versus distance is 311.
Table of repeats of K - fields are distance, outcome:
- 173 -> 336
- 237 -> 289.5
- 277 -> 315.6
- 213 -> 303.7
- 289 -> 305.1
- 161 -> 339.4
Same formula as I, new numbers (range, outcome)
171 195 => 299.8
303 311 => 299.7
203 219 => 303.7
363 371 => 308.3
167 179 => 322.1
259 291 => 286.6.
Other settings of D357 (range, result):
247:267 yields 311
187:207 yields 332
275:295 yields 313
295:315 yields 314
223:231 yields 327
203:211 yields 349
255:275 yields 309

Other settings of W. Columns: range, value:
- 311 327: 312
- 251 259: 318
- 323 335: 319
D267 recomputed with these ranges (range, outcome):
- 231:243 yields 327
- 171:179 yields 332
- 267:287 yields 309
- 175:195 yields 322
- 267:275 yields 309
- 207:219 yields 325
